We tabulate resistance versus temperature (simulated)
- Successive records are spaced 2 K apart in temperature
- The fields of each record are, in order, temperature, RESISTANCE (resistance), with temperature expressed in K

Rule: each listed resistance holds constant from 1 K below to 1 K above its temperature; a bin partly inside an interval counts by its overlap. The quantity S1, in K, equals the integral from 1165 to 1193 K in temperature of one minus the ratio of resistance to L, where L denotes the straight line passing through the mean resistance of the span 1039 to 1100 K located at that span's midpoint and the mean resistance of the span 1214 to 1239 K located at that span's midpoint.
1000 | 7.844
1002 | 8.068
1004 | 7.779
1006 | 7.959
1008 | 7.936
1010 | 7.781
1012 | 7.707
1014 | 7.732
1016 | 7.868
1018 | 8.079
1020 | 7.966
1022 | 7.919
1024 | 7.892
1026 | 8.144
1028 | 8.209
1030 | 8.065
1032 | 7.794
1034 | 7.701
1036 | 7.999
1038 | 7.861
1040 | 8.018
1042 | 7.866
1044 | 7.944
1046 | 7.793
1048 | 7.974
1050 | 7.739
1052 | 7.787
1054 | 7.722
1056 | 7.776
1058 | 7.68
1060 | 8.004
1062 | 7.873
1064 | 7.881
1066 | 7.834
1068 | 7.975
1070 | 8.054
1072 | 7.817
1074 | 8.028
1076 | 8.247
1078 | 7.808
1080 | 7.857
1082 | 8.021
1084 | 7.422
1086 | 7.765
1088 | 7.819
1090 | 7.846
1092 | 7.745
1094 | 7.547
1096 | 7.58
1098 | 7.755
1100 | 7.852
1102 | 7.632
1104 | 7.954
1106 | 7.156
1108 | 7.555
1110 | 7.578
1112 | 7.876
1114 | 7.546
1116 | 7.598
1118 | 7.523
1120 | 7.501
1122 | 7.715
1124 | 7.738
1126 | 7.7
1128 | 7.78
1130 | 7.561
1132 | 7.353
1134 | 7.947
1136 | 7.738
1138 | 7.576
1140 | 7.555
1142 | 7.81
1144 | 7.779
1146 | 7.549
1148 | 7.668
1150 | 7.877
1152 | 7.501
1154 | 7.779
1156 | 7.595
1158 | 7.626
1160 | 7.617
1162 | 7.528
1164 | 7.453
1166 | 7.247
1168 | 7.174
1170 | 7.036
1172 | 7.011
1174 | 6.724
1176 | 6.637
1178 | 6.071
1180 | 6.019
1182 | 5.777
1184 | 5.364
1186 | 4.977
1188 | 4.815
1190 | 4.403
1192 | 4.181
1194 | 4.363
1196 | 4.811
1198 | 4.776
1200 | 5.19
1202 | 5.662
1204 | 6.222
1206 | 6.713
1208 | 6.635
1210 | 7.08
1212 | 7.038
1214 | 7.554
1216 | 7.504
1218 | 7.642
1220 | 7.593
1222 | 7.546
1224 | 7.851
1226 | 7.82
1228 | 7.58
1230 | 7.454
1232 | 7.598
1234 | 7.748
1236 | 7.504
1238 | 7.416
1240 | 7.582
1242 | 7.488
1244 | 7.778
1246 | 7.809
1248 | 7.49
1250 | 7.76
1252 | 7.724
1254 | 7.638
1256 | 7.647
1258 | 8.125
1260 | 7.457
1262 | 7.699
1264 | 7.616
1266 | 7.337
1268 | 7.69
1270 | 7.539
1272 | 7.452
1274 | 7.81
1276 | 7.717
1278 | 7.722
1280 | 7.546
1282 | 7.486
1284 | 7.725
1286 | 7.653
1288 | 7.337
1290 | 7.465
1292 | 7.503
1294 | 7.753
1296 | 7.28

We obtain 6.26 K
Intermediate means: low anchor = 7.84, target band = 5.96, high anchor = 7.6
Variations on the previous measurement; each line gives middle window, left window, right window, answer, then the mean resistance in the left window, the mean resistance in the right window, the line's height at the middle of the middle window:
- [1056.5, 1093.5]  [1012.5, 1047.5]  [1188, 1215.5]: -2.6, 7.93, 5.74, 7.36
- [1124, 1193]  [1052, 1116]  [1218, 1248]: 6.6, 7.78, 7.62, 7.7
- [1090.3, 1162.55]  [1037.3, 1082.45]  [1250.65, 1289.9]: 1.4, 7.89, 7.62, 7.81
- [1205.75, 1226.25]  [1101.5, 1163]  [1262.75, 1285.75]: 0.7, 7.64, 7.61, 7.62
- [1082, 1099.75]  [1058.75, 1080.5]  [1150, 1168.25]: 0.3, 7.94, 7.54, 7.85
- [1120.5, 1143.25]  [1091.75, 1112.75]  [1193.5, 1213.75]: -1.7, 7.65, 5.95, 7.15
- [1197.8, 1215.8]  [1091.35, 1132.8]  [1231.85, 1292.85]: 2.8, 7.63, 7.62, 7.62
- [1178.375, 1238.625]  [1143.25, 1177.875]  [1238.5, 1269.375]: 8.8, 7.36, 7.65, 7.51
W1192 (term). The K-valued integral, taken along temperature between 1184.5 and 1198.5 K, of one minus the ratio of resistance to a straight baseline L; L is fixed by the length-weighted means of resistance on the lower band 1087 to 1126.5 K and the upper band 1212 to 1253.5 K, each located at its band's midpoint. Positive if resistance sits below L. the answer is 5.5 K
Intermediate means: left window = 7.66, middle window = 4.64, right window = 7.61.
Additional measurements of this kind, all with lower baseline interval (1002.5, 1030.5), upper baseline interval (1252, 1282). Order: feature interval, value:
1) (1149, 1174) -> 1.09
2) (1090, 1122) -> 0.78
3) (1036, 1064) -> 0.13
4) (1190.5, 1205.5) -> 5.16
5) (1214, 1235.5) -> 0.17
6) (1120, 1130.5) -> 0.16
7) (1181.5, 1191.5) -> 3.55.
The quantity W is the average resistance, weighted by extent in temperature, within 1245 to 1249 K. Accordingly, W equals 7.65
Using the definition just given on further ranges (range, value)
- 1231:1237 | 7.62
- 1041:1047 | 7.87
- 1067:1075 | 7.97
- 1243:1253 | 7.71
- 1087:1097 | 7.71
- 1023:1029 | 8.08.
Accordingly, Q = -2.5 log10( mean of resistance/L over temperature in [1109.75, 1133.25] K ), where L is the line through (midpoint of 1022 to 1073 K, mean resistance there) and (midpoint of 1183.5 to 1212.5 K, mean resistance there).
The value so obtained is -0.14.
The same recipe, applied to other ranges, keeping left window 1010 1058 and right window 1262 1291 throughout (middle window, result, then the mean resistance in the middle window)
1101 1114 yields 0.025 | 7.62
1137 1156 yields 0.010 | 7.67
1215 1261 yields -0.002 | 7.64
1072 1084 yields -0.014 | 7.93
